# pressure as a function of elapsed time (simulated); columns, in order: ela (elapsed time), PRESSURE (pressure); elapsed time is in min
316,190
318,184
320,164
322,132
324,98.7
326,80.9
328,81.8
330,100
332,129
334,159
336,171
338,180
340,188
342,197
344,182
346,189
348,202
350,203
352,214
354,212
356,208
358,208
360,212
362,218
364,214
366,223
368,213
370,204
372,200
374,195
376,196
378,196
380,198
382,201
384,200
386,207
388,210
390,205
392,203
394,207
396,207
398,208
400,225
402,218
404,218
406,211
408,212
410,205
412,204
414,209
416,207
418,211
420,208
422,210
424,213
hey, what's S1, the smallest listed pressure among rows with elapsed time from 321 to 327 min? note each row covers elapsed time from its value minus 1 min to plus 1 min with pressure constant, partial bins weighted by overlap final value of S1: 80.9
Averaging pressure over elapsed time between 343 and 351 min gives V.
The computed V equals 194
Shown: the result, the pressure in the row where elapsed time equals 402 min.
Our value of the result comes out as 218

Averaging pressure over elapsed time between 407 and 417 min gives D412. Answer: 207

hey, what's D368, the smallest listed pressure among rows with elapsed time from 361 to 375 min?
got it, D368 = 195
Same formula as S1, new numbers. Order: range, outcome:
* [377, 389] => 196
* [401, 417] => 204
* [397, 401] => 208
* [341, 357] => 182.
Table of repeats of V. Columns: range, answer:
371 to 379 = 197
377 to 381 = 197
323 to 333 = 98.1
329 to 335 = 129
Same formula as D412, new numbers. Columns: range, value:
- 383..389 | 206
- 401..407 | 216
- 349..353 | 208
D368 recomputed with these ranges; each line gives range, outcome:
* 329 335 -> 100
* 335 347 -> 171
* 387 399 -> 203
